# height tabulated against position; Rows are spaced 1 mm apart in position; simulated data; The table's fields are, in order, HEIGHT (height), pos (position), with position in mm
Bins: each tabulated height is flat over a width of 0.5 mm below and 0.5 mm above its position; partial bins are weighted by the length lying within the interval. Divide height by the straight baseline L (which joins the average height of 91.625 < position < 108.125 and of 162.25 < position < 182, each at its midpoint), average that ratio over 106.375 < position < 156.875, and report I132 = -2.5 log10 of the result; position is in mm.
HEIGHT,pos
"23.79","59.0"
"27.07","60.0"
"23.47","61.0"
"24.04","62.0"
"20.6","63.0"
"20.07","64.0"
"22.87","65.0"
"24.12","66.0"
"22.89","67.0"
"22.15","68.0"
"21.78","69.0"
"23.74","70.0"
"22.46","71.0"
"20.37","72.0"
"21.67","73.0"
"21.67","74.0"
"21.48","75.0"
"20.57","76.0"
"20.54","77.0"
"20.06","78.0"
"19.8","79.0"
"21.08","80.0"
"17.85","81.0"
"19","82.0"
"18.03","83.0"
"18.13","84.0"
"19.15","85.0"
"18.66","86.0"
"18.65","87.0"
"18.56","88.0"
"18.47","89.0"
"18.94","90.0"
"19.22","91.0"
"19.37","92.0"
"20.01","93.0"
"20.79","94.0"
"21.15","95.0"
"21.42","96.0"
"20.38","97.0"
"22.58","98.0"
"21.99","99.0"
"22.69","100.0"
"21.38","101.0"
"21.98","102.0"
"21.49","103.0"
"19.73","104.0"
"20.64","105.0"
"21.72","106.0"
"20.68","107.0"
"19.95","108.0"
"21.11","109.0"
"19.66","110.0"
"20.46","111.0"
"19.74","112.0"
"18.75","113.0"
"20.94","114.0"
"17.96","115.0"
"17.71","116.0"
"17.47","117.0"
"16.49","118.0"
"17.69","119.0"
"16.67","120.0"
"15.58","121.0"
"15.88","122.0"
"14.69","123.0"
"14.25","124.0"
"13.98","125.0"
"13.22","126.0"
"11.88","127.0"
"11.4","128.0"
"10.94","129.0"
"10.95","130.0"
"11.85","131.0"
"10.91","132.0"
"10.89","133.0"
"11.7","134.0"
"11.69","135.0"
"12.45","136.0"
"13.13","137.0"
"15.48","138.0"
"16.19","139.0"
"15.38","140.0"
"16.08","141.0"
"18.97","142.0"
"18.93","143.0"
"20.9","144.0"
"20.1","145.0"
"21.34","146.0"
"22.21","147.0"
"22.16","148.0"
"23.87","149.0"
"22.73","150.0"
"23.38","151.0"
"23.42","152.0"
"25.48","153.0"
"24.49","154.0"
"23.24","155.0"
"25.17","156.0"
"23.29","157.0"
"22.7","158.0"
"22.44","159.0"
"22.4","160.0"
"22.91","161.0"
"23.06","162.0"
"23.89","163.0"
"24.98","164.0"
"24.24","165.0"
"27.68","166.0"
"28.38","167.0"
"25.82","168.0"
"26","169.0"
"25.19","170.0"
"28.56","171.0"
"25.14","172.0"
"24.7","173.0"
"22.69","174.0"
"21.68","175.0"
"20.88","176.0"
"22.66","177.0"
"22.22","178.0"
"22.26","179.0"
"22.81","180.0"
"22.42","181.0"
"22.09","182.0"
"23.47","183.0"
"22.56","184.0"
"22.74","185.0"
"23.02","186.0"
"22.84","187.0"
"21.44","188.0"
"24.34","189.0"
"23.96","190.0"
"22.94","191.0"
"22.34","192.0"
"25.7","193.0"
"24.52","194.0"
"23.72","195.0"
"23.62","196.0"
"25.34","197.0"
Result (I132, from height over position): 0.26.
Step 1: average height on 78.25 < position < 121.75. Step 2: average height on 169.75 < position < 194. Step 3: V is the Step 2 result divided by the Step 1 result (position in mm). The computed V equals 1.19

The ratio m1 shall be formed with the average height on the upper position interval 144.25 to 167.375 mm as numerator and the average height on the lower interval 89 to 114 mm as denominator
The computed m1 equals 1.14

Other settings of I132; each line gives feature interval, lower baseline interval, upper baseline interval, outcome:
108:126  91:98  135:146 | 0.072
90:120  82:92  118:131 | -0.221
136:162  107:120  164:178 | 0.086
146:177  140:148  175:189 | -0.149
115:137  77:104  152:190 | 0.487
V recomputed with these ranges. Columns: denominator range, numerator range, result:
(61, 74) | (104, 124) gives 0.83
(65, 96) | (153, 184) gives 1.17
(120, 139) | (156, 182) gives 1.84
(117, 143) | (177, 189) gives 1.60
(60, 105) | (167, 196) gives 1.13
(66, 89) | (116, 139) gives 0.67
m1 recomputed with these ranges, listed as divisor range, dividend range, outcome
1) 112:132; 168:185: 1.55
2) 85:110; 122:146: 0.70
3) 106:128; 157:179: 1.39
